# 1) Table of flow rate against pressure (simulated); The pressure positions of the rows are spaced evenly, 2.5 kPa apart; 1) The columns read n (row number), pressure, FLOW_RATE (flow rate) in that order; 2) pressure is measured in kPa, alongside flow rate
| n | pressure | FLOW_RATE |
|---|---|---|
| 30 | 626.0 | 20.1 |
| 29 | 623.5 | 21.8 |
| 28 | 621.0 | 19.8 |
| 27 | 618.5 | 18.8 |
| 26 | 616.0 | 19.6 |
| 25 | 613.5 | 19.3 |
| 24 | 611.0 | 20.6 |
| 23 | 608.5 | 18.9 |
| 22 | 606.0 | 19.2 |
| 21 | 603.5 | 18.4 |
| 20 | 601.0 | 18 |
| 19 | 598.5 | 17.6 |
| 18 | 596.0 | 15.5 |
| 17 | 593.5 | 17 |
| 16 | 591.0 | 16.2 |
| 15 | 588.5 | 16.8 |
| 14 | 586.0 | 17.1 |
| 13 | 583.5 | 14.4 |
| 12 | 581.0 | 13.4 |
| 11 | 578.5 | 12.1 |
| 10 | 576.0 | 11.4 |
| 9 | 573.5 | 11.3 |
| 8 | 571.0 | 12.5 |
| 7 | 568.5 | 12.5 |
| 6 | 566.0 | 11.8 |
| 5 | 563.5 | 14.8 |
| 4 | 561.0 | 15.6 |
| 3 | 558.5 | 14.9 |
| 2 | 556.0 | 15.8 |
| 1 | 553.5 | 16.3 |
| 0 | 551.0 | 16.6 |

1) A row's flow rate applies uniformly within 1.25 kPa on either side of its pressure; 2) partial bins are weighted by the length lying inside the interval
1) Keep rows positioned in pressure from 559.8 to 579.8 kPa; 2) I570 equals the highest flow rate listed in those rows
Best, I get 15.6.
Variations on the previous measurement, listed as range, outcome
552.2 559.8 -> 16.3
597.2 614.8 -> 20.6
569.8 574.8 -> 12.5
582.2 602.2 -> 18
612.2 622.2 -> 19.8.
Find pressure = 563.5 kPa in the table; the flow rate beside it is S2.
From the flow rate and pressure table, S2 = 14.8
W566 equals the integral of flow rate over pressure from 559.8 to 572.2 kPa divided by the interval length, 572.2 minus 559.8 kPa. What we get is 13.4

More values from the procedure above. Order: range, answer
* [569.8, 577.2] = 11.7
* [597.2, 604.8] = 18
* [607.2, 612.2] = 19.7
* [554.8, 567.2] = 14.6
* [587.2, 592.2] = 16.5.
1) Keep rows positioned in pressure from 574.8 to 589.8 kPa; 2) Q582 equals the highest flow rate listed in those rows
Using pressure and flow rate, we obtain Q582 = 17.1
